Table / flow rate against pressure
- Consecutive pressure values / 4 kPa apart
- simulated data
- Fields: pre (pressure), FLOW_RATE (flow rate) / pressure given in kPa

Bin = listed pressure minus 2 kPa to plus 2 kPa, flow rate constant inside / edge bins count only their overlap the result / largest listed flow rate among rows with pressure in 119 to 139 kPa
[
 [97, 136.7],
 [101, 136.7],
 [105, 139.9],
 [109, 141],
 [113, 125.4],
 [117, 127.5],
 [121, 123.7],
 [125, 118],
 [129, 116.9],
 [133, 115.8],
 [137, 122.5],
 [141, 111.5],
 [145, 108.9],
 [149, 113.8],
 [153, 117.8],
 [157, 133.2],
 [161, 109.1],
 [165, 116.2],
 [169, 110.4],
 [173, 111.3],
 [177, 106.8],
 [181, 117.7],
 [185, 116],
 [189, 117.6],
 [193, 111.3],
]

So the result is 123.7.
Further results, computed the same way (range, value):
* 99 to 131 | 141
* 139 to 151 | 113.8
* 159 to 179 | 116.2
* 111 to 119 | 127.5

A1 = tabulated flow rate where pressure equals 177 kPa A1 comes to 106.8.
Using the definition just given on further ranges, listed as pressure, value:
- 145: 108.9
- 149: 113.8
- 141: 111.5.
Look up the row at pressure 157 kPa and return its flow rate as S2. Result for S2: 133.2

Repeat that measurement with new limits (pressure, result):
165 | 116.2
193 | 111.3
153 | 117.8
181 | 117.7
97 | 136.7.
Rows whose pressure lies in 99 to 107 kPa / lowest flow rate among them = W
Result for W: 136.7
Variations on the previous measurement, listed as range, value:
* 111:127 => 118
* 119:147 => 108.9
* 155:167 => 109.1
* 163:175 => 110.4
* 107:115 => 125.4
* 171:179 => 106.8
